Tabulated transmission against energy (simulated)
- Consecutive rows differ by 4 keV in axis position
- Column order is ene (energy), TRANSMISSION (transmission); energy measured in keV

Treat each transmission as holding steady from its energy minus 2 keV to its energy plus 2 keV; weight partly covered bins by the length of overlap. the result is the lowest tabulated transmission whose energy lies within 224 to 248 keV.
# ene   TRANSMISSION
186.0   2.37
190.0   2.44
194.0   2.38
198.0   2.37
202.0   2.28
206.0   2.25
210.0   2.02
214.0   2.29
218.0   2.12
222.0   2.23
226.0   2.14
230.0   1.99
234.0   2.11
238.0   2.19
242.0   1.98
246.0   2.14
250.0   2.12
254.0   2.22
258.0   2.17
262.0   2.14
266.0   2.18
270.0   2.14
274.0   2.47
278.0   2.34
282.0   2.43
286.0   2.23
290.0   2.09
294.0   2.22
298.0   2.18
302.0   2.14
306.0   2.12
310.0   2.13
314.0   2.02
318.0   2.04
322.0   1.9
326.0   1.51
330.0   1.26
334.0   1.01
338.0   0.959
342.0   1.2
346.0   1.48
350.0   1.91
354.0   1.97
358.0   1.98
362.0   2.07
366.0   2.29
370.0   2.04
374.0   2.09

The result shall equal 1.98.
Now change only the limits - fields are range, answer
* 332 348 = 0.959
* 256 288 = 2.14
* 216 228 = 2.12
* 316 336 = 1.01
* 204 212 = 2.02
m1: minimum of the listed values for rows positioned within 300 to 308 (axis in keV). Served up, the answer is 2.12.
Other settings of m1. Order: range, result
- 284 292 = 2.09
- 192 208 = 2.25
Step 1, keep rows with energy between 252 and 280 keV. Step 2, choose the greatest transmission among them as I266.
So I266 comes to 2.47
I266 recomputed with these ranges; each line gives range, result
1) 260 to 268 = 2.18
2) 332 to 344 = 1.2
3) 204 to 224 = 2.29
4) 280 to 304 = 2.43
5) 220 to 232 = 2.23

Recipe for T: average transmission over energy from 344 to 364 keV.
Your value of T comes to 1.88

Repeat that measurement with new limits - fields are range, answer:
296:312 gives 2.14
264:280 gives 2.28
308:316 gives 2.08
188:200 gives 2.4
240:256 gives 2.12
